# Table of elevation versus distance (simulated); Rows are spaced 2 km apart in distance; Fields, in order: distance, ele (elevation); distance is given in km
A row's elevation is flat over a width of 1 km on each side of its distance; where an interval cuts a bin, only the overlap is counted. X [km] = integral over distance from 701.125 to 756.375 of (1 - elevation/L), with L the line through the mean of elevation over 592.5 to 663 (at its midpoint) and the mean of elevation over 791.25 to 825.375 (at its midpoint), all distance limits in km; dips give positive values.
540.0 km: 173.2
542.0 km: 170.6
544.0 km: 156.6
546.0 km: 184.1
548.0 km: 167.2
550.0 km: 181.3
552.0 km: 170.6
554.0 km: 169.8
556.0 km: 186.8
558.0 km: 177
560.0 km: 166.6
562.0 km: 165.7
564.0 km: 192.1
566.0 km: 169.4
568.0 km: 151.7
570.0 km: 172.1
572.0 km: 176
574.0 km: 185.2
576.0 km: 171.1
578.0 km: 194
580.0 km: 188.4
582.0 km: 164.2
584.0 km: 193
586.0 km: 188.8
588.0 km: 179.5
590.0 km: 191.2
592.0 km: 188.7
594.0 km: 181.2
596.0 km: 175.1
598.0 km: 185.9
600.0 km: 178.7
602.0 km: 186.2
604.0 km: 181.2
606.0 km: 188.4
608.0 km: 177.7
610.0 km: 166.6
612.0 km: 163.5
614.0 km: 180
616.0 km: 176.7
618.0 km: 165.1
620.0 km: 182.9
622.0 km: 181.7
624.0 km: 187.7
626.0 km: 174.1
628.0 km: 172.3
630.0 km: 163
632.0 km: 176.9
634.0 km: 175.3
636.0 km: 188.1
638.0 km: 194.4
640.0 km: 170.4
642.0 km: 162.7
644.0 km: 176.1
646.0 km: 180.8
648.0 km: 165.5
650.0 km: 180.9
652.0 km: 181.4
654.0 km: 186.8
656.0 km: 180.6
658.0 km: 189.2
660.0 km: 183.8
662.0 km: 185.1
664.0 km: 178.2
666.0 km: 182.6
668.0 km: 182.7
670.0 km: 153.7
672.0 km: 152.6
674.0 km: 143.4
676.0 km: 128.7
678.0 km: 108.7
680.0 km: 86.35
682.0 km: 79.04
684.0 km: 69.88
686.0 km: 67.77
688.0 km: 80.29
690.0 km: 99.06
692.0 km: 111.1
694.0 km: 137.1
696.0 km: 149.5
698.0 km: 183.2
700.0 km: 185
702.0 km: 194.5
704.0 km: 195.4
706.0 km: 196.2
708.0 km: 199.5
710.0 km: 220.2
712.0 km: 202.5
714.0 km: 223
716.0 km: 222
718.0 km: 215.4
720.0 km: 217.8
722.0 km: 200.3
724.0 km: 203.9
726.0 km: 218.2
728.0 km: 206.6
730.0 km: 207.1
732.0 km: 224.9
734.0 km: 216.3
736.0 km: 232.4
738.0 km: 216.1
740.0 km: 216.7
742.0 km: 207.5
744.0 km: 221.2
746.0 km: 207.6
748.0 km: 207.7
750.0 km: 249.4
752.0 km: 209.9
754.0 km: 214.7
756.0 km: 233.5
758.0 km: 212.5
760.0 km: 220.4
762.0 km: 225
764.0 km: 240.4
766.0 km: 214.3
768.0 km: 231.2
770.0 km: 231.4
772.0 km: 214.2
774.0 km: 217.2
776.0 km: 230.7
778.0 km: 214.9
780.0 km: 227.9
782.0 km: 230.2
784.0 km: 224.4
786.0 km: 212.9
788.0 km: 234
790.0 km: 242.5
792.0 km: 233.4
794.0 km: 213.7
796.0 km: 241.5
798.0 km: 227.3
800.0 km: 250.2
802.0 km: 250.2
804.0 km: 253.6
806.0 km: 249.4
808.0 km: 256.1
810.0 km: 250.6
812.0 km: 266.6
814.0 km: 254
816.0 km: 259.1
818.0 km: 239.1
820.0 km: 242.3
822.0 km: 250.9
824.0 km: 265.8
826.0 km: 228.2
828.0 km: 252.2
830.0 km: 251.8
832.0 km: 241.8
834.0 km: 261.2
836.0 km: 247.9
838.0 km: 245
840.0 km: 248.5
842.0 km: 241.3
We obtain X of 0.9 km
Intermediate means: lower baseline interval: 179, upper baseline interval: 247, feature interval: 213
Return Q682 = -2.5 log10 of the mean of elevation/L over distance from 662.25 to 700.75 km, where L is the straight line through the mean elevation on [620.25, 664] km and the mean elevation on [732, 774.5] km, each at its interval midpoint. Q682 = 0.42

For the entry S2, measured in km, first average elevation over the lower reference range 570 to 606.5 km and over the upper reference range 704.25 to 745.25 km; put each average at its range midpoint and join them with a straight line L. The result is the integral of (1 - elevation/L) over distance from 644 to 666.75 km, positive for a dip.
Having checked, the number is 1.9 km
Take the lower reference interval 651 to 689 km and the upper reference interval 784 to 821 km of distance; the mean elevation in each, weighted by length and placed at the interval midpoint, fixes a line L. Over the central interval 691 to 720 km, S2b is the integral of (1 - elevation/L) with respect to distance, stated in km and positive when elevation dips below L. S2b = -3.2 km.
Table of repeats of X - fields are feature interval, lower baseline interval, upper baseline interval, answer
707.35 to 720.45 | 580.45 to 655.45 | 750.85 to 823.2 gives -0.3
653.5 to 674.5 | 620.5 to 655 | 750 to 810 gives 1.4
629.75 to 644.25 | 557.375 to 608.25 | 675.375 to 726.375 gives -0.5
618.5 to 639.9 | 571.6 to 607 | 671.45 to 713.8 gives -1.4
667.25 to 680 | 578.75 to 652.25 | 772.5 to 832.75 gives 3.7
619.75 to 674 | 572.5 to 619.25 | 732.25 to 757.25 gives 4.8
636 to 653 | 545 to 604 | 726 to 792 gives 1.6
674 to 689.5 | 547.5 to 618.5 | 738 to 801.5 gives 8.4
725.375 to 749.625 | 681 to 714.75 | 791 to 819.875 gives -3.8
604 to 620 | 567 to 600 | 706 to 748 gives 1.0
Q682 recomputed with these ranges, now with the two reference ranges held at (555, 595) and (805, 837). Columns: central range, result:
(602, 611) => 0.05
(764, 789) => 0.06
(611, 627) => 0.09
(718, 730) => 0.07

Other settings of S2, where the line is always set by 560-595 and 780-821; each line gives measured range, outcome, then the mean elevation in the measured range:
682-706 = 8.8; 134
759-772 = 0.3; 226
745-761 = 0.6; 219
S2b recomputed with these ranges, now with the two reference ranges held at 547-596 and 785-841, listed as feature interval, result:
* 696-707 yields 1.4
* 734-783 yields 1.8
